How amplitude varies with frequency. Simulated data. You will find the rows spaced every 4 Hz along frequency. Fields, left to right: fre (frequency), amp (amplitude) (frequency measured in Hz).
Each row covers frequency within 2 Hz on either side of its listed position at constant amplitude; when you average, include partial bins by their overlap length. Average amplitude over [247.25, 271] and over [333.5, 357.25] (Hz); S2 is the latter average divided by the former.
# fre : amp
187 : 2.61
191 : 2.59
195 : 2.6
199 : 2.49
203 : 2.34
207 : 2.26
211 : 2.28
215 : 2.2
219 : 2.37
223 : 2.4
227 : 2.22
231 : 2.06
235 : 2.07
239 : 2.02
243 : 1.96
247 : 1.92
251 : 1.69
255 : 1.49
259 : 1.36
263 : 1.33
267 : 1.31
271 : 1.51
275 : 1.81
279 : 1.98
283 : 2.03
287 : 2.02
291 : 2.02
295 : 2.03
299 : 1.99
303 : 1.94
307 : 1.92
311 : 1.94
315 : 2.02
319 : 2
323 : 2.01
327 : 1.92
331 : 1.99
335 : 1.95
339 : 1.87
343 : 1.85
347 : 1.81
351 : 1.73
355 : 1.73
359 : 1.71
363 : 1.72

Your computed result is 1.2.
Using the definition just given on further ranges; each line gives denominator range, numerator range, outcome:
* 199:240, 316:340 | 0.88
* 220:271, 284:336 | 1.09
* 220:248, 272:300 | 0.93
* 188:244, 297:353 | 0.84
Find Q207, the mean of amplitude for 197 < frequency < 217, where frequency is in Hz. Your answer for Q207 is 2.31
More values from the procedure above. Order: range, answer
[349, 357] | 1.73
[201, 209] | 2.3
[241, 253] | 1.86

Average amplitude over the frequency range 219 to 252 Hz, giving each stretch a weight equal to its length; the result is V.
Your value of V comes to 2.07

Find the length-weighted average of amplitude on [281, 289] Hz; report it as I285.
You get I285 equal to 2.02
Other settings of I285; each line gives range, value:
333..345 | 1.89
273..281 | 1.9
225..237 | 2.12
